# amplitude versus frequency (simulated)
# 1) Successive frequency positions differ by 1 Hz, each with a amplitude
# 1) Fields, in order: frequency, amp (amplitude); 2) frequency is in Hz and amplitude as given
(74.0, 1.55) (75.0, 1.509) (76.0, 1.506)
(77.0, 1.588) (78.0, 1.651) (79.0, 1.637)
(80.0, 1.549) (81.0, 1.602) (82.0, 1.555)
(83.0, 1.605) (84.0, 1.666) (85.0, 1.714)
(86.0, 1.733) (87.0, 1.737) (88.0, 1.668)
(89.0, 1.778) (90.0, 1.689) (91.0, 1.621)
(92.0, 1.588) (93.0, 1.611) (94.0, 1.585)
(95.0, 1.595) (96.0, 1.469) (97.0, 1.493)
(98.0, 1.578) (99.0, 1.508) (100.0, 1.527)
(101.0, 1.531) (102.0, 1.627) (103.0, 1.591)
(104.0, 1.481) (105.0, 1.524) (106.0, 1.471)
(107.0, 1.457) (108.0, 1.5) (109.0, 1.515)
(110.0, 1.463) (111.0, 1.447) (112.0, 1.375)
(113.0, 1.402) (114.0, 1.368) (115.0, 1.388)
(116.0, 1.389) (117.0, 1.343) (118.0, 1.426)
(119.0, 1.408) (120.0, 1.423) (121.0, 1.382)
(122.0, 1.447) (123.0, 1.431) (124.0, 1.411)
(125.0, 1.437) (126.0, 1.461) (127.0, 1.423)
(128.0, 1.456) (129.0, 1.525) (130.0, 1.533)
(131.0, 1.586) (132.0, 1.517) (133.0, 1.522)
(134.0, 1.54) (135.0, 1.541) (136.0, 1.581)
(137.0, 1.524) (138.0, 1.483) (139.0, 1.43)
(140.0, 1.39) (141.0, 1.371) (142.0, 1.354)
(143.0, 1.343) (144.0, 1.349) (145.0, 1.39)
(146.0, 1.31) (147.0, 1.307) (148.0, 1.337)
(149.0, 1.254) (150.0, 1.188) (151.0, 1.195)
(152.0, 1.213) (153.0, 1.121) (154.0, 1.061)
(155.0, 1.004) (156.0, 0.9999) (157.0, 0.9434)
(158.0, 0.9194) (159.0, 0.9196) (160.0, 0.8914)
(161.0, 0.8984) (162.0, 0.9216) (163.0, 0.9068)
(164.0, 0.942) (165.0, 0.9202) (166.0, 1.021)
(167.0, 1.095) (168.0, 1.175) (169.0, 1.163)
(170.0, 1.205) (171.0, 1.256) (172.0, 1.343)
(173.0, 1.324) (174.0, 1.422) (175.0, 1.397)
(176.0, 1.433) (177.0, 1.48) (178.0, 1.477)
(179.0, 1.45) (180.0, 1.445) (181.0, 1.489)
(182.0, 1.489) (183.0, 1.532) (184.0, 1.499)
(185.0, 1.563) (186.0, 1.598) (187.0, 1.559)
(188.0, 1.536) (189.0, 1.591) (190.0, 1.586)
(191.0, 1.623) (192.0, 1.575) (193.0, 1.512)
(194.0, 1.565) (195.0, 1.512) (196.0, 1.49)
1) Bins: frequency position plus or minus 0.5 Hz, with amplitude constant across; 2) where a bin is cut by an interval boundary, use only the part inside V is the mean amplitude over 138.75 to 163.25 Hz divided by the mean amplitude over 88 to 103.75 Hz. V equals 0.73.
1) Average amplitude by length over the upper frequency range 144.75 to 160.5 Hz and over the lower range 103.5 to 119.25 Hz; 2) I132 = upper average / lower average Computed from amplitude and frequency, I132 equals 0.78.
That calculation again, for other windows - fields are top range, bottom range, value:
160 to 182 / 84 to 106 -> 0.77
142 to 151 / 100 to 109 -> 0.86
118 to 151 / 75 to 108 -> 0.90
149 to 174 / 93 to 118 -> 0.73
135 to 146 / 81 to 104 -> 0.88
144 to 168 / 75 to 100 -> 0.67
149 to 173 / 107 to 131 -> 0.74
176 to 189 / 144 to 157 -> 1.26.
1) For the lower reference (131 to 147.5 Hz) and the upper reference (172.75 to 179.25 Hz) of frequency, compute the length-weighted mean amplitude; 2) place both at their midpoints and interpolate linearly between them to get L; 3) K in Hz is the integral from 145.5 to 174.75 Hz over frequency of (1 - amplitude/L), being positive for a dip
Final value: 6.5 Hz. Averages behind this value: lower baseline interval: 1.44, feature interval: 1.11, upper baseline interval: 1.43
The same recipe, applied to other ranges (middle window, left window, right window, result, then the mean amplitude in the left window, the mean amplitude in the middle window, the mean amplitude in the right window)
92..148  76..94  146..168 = -4.78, 1.64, 1.46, 1.06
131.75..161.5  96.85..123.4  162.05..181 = 1.72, 1.46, 1.26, 1.25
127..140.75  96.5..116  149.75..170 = -2.82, 1.48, 1.5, 1.03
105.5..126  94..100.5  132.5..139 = 1.39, 1.53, 1.43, 1.52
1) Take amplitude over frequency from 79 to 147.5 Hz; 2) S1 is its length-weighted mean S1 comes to 1.5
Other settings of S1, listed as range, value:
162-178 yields 1.21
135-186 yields 1.26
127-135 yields 1.52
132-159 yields 1.29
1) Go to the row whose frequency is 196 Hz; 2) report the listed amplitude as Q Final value 1.49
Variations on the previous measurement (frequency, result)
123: 1.431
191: 1.623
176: 1.433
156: 0.9999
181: 1.489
